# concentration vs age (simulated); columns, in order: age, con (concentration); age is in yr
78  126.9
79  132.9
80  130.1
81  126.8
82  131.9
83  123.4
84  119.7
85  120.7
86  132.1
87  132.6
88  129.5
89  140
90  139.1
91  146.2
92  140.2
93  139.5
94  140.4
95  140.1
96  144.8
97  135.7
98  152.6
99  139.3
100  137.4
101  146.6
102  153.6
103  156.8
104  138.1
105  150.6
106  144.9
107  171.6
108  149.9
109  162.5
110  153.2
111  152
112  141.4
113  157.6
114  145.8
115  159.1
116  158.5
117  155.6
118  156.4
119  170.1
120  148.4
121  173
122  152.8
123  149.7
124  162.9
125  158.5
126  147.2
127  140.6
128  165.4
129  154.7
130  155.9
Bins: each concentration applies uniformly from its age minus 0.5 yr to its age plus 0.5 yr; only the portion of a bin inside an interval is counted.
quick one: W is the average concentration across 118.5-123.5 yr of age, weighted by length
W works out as 159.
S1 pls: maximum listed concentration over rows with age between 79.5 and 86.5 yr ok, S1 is 132.1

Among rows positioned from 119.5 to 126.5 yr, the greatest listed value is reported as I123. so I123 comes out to 173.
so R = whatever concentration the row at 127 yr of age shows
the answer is 140.6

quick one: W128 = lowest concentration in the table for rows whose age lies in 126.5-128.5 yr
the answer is 140.6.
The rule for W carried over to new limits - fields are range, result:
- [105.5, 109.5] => 157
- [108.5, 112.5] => 152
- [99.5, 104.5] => 146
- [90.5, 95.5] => 141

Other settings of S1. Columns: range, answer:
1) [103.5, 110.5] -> 171.6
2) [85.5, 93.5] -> 146.2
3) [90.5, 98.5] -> 152.6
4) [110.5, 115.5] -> 159.1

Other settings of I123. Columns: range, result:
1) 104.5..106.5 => 150.6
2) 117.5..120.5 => 170.1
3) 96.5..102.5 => 153.6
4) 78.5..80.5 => 132.9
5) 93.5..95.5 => 140.4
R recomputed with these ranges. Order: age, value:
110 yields 153.2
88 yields 129.5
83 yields 123.4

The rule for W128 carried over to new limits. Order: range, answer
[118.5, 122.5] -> 148.4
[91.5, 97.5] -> 135.7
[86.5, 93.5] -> 129.5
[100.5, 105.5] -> 138.1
